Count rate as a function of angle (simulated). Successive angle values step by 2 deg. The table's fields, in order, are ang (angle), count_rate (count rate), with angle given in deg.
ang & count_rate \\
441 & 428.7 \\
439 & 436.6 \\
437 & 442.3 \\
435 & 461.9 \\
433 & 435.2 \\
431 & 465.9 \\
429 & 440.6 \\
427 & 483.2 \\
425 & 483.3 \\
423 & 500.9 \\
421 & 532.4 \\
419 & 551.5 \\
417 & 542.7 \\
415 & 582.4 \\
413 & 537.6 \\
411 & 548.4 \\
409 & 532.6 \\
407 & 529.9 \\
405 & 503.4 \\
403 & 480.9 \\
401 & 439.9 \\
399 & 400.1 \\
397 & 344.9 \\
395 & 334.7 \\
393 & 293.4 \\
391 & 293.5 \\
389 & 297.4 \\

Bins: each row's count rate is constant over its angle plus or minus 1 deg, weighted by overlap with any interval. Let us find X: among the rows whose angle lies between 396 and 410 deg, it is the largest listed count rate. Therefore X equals 532.6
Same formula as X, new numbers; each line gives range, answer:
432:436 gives 461.9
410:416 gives 582.4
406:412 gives 548.4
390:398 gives 344.9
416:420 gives 551.5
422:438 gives 500.9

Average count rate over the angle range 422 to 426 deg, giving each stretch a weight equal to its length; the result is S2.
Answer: 492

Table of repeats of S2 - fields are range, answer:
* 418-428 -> 510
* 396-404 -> 416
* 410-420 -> 553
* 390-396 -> 307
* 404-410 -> 522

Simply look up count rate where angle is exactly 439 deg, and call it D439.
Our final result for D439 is 436.6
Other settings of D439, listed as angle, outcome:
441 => 428.7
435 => 461.9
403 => 480.9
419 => 551.5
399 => 400.1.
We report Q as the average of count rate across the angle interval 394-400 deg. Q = 360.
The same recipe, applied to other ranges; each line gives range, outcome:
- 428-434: 447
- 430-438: 451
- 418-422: 542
